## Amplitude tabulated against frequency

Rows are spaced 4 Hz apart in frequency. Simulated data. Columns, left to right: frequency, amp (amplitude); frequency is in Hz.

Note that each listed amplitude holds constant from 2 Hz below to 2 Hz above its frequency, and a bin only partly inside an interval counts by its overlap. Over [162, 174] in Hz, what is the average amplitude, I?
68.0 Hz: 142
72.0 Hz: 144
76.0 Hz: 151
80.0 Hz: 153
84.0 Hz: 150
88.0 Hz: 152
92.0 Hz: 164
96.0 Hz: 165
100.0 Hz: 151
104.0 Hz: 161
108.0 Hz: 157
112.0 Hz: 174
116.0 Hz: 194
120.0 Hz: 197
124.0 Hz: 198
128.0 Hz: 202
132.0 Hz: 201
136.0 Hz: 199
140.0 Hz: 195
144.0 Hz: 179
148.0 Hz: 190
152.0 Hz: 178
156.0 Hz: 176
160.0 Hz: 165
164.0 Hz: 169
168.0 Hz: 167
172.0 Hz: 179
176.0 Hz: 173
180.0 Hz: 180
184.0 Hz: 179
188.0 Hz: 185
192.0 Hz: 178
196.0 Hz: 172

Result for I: 172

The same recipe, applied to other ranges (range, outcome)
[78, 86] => 152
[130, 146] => 194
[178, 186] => 180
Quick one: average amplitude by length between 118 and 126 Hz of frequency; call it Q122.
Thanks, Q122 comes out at 198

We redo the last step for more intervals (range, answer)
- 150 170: 171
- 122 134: 200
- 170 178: 176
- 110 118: 184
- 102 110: 159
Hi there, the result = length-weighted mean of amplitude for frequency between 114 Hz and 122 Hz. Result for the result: 196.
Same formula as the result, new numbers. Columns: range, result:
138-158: 184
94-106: 159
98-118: 167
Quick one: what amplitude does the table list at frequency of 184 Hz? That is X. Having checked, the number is 179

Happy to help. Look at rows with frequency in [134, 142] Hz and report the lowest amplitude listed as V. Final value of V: 195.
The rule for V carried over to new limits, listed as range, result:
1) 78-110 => 150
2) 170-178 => 173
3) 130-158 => 176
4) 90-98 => 164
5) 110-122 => 174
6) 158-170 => 165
